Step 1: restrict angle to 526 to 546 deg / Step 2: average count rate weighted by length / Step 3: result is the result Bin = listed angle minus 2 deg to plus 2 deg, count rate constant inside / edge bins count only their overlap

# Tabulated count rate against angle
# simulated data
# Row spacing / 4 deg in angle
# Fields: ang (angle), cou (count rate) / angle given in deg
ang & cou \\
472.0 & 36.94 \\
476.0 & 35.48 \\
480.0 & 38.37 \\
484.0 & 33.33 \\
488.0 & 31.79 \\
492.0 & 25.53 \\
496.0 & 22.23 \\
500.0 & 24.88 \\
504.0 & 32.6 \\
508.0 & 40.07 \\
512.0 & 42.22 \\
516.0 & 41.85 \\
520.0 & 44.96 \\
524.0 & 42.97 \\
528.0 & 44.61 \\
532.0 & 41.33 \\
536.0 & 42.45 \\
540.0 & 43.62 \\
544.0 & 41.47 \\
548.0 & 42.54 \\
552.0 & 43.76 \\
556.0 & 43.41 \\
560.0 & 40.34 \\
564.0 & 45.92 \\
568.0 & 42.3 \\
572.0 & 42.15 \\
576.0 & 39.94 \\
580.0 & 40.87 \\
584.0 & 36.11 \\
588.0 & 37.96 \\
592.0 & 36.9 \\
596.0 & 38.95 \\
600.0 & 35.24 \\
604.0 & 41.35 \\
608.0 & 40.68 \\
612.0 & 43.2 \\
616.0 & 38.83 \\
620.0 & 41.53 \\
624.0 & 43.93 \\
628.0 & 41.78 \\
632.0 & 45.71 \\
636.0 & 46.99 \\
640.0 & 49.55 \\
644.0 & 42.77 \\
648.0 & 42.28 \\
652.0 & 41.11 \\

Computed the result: 42.7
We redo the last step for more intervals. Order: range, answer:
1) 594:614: 39.9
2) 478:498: 30.2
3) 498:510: 32.5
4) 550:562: 42.5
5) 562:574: 43.5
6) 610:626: 41.9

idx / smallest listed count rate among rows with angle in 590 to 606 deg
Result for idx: 35.24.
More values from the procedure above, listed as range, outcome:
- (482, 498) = 22.23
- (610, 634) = 38.83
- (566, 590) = 36.11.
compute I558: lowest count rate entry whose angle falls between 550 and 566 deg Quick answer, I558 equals 40.34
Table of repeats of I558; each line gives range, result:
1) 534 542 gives 42.45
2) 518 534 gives 41.33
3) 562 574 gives 42.15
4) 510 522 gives 41.85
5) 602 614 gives 40.68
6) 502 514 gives 32.6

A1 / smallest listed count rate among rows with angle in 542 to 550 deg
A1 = 41.47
